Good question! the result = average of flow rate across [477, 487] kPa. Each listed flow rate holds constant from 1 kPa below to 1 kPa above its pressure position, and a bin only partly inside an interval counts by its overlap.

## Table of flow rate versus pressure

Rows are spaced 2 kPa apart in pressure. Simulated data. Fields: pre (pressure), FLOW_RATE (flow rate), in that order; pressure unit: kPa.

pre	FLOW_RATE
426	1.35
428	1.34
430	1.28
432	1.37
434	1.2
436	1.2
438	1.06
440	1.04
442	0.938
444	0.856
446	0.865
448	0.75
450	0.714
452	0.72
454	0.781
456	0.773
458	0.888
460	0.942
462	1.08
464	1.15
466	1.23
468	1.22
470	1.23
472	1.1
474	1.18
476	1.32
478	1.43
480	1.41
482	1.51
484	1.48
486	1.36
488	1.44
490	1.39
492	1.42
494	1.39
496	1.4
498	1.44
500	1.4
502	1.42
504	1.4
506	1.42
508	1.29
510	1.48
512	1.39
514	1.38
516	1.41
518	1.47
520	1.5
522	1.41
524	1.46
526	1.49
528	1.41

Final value 1.44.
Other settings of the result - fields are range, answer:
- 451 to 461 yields 0.821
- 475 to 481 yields 1.39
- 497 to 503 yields 1.42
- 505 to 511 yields 1.4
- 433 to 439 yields 1.15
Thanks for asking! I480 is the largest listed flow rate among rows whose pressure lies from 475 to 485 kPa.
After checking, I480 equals 1.51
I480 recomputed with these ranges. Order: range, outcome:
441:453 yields 0.938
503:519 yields 1.48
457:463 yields 1.08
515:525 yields 1.5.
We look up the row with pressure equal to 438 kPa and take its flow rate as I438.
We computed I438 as 1.06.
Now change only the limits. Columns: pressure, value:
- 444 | 0.856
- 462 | 1.08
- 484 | 1.48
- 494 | 1.39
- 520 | 1.5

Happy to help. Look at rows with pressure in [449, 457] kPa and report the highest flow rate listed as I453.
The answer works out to 0.781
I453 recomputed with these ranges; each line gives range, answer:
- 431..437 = 1.37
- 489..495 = 1.42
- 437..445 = 1.06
